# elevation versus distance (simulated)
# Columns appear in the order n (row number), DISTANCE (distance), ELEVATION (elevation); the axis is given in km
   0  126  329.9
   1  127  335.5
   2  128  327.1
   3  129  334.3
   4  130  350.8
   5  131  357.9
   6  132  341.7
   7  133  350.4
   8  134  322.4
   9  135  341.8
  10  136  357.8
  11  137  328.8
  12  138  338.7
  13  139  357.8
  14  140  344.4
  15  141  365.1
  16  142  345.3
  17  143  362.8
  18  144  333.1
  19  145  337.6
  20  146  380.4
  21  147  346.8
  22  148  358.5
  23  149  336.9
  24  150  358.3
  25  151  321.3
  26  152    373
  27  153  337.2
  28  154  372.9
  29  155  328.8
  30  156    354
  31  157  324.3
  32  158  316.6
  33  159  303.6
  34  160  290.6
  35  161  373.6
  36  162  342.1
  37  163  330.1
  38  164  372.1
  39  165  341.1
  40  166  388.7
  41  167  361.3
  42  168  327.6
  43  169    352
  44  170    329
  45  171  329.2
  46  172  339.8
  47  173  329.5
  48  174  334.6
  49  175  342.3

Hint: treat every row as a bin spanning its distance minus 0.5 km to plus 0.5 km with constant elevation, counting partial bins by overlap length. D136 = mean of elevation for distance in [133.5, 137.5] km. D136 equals 338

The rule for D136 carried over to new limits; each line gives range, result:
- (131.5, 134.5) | 338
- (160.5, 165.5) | 352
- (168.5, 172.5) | 338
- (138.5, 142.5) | 353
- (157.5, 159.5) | 310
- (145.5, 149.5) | 356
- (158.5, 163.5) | 328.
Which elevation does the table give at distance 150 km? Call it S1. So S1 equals 358.3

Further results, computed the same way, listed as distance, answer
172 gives 339.8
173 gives 329.5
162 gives 342.1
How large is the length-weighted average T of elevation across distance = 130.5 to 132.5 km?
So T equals 350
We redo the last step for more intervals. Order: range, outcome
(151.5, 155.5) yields 353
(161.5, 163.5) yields 336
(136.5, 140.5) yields 342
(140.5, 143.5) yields 358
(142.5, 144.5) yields 348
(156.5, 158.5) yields 320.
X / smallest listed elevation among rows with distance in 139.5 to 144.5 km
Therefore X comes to 333.1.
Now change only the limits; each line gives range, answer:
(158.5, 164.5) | 290.6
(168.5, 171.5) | 329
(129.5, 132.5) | 341.7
